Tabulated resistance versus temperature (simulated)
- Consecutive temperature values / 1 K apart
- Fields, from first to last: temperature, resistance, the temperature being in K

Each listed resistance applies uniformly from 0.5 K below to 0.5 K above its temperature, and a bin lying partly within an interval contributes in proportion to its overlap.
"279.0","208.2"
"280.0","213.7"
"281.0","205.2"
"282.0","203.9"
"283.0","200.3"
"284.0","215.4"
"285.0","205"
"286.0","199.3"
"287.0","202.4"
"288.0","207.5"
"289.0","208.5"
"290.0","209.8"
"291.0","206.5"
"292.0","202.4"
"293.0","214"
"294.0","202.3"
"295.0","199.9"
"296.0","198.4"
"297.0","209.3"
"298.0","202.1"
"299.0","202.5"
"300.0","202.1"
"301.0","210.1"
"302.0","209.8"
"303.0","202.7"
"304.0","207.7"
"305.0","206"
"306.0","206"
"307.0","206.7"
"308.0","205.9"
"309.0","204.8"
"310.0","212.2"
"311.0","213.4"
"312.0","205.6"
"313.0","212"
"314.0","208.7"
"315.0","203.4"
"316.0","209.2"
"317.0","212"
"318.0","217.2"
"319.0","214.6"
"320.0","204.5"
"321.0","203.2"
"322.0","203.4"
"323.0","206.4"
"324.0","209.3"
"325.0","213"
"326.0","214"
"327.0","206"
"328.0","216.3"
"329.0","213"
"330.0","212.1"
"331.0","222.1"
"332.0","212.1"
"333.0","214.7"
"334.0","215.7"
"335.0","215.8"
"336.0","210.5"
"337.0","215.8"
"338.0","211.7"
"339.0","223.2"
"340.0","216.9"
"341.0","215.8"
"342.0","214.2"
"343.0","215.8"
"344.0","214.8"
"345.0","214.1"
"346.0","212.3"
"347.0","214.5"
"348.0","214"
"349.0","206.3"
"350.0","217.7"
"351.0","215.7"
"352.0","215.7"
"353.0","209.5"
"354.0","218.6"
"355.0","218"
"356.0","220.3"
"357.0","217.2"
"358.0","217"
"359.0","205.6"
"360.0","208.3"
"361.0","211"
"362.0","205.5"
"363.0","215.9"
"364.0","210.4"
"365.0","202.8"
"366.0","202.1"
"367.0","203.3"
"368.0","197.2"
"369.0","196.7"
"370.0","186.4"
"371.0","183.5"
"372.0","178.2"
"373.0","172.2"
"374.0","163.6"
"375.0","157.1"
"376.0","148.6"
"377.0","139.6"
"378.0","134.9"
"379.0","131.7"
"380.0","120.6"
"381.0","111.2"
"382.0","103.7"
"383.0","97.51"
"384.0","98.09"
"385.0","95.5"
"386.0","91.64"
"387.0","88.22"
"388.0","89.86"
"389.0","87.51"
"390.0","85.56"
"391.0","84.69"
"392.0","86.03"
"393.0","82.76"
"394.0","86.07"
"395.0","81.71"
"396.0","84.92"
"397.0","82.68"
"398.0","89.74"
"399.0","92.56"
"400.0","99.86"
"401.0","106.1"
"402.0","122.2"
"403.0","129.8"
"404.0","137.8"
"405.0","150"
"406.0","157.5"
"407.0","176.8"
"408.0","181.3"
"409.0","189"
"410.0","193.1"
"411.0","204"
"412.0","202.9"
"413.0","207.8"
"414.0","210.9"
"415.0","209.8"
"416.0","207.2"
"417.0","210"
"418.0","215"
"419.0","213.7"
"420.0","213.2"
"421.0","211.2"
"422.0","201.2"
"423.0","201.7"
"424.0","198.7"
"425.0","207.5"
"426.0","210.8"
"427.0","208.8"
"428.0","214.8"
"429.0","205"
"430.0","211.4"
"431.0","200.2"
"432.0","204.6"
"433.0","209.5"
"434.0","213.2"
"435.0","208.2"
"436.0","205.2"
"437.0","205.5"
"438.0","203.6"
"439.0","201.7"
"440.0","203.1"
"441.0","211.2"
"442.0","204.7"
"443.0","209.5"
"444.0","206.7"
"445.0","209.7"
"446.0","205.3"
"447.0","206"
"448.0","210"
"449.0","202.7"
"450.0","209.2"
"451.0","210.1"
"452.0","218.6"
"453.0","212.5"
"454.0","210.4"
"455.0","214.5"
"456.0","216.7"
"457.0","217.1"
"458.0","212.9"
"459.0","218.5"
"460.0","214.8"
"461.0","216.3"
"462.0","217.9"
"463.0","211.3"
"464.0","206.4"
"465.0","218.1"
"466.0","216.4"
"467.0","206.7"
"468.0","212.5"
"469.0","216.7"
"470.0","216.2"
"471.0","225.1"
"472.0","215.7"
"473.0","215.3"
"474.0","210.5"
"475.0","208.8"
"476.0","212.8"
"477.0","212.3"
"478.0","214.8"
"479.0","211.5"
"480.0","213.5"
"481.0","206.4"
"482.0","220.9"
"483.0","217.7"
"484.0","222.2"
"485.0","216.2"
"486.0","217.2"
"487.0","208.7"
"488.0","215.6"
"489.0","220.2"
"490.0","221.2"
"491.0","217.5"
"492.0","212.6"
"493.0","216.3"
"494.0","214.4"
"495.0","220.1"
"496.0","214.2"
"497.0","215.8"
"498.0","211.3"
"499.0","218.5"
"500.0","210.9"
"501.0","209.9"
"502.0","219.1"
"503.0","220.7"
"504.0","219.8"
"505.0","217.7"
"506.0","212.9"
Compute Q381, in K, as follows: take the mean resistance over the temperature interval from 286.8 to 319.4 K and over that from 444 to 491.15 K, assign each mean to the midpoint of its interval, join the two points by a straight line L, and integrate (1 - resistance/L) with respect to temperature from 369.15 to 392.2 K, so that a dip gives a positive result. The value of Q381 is 9.35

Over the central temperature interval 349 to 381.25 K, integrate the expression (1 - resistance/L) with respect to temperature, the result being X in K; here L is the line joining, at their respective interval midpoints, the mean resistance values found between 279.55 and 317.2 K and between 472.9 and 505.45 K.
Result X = 3.1 K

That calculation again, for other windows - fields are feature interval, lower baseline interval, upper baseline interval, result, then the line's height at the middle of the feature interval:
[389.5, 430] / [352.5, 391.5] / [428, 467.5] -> 5.6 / 186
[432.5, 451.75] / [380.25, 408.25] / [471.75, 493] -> -5.0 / 165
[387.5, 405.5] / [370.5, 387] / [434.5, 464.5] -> 6.3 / 151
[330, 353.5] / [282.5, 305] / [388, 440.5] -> -3.0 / 191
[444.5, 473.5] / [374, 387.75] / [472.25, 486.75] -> -2.9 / 194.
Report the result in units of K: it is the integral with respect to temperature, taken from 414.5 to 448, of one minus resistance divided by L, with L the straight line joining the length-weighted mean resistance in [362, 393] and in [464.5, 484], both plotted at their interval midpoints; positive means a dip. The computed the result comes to -4.7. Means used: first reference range 142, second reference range 215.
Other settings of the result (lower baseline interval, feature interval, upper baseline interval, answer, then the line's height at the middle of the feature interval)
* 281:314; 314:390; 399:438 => 3.9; 199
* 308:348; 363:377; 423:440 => 1.7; 210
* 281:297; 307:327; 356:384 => -1.5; 195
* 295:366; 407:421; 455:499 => 0.6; 213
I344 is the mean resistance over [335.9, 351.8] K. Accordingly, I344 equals 215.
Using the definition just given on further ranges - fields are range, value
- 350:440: 170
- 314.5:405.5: 174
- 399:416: 166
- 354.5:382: 182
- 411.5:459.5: 209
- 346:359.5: 215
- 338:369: 212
